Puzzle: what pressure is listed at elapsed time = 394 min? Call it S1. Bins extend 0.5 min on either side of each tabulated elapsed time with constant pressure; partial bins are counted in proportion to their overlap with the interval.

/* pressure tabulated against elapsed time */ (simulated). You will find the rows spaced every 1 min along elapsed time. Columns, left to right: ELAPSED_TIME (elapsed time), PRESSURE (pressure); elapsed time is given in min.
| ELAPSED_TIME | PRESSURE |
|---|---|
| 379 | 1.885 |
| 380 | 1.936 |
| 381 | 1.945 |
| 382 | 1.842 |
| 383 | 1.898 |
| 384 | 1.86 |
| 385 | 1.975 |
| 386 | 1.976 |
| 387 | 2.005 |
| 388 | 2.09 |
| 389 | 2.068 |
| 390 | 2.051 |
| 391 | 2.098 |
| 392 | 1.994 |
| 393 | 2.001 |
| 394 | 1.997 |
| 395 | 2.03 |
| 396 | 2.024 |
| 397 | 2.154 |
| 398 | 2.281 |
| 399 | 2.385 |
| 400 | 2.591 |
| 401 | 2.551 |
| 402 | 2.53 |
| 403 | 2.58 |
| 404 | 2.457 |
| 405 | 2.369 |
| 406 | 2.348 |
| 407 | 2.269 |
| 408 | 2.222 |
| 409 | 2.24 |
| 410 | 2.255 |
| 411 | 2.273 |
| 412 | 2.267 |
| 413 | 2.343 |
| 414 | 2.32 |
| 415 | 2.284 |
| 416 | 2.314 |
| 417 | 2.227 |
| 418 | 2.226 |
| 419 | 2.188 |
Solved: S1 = 1.997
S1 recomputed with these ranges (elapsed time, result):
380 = 1.936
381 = 1.945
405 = 2.369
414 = 2.32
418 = 2.226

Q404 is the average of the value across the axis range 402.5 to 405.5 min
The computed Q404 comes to 2.47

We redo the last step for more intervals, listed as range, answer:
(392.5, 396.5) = 2.01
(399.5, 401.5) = 2.57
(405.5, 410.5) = 2.27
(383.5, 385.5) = 1.92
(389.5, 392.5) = 2.05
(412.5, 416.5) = 2.32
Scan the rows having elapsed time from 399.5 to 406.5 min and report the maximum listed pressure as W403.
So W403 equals 2.591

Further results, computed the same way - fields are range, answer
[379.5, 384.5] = 1.945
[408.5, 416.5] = 2.343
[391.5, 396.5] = 2.03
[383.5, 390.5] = 2.09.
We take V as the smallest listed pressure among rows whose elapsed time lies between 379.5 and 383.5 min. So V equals 1.842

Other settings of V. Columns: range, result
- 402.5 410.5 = 2.222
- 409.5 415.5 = 2.255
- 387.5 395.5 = 1.994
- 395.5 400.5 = 2.024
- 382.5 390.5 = 1.86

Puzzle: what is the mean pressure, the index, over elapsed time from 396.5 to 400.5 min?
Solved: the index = 2.35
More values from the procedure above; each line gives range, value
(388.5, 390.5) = 2.06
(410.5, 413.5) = 2.29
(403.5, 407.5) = 2.36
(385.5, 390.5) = 2.04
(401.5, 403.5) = 2.55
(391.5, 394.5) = 2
